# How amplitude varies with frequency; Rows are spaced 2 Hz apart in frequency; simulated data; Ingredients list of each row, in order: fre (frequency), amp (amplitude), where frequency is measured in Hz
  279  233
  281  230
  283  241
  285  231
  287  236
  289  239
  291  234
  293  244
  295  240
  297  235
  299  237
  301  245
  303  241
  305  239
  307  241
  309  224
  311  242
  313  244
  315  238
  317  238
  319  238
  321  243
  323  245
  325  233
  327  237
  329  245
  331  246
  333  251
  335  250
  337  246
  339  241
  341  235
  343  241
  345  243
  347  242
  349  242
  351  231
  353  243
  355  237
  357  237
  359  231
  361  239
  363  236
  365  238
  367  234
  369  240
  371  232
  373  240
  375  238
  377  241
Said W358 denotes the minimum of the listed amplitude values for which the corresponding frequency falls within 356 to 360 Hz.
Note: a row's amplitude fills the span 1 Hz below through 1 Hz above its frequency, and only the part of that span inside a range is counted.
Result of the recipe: 231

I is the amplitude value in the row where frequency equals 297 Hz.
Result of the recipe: 235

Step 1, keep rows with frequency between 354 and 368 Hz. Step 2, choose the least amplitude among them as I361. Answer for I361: 231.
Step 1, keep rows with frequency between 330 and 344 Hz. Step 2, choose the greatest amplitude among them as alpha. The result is 251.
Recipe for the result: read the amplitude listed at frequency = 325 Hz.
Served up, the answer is 233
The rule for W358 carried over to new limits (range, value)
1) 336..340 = 241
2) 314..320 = 238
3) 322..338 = 233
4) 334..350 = 235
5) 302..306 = 239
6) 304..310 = 224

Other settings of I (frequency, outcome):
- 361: 239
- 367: 234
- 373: 240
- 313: 244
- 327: 237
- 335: 250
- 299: 237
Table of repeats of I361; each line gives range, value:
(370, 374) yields 232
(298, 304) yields 237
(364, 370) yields 234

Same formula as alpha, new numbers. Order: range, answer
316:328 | 245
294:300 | 240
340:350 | 243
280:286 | 241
